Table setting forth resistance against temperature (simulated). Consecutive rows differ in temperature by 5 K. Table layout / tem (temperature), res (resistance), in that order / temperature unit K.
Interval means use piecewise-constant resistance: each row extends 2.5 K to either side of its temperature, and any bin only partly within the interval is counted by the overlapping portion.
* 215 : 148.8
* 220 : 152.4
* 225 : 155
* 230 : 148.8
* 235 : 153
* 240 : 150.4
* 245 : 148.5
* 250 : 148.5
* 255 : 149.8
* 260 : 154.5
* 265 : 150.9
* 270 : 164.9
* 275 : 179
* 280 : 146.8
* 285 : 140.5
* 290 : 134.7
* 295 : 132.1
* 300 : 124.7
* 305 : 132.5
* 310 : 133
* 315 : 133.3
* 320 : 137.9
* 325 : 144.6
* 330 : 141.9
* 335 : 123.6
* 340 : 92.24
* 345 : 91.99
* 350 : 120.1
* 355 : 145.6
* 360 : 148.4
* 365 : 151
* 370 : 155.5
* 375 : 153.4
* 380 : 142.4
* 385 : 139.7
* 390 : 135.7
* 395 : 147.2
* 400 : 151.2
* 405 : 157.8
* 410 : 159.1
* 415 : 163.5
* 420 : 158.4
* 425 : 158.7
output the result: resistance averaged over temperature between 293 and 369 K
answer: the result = 131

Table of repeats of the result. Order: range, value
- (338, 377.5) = 133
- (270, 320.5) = 141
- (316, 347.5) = 123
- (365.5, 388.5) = 148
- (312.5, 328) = 139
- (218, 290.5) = 152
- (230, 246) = 151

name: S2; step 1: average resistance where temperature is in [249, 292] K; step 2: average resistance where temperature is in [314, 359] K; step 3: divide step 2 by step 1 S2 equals 0.83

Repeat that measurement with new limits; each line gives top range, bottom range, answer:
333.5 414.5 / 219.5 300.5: 0.93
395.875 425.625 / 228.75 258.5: 1.05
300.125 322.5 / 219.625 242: 0.88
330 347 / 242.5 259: 0.73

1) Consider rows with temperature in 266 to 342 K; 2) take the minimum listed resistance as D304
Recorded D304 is 92.24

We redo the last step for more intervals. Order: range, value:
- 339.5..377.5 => 91.99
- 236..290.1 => 134.7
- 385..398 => 135.7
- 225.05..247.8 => 148.5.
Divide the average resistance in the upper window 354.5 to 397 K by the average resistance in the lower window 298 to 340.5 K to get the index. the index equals 1.12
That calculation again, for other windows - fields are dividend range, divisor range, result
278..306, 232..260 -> 0.90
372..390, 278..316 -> 1.07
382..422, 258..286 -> 0.96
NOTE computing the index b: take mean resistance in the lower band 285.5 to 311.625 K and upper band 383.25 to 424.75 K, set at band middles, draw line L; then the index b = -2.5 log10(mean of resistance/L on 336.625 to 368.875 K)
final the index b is 0.13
